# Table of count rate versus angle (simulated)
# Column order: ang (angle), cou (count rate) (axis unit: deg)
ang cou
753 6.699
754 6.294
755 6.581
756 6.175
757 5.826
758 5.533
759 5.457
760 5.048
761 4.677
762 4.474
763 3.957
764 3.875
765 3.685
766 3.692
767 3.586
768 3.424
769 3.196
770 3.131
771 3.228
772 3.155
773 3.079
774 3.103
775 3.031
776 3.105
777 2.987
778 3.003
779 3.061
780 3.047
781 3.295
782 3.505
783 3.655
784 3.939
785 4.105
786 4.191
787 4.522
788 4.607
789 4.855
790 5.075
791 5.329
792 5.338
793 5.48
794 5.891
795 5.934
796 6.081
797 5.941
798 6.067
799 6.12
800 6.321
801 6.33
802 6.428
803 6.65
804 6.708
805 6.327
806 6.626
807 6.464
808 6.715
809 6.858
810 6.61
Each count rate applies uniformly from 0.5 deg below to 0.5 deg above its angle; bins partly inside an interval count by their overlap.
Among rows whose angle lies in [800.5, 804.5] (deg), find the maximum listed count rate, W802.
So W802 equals 6.708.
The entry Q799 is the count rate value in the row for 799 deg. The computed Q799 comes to 6.12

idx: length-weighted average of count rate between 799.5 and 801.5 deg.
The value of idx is 6.33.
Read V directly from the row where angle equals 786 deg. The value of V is 4.191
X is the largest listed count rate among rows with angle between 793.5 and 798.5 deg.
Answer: 6.081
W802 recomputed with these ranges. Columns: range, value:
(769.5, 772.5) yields 3.228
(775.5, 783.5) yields 3.655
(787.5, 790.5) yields 5.075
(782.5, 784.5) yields 3.939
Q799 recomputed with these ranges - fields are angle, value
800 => 6.321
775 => 3.031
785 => 4.105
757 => 5.826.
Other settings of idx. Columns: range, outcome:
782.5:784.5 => 3.8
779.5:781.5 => 3.17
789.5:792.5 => 5.25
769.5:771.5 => 3.18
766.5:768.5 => 3.5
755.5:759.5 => 5.75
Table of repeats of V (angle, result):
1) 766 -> 3.692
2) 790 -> 5.075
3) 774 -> 3.103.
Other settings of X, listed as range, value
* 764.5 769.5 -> 3.692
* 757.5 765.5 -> 5.533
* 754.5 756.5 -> 6.581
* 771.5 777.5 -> 3.155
